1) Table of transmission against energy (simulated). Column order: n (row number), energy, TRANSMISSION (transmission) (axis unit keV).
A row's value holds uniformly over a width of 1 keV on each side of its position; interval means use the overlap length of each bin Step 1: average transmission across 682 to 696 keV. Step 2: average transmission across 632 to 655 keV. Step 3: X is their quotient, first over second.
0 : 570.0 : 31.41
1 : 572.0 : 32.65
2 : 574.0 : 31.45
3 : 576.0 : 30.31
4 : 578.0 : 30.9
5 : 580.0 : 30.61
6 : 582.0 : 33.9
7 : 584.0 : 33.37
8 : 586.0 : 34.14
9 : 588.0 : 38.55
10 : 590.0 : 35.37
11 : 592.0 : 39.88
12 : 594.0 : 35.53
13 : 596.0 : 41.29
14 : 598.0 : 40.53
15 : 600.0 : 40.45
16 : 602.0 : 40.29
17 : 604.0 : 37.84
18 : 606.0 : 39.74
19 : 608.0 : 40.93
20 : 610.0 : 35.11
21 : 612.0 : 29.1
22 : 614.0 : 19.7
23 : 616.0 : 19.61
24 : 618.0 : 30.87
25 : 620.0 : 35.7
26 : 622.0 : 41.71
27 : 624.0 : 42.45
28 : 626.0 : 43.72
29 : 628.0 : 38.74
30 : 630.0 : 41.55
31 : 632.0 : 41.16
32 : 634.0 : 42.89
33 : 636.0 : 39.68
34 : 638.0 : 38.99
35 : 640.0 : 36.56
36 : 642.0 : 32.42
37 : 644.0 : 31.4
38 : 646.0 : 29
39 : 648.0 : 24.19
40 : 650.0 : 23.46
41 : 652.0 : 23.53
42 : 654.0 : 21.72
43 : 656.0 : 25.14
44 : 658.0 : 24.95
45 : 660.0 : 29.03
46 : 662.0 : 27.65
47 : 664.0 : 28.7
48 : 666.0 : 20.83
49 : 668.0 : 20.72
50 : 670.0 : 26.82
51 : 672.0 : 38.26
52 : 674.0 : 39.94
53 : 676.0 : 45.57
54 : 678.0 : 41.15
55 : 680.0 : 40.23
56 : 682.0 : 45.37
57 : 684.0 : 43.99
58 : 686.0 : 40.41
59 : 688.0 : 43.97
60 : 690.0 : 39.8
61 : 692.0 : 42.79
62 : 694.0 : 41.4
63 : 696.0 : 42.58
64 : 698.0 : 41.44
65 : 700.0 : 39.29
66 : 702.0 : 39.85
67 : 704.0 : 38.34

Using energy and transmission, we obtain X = 1.3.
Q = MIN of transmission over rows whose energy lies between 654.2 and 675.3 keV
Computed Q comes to 20.72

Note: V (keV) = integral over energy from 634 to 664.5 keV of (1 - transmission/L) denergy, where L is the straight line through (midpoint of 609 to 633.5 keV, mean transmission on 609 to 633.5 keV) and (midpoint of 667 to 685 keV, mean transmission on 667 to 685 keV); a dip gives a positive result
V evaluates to 5.8 keV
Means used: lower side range 35.1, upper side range 38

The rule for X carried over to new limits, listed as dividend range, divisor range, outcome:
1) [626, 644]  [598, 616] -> 1.12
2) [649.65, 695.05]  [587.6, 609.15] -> 0.87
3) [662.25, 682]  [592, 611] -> 0.87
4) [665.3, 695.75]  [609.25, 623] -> 1.27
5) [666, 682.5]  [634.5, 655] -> 1.18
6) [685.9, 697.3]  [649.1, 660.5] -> 1.71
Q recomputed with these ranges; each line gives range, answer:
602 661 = 19.61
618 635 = 30.87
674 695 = 39.8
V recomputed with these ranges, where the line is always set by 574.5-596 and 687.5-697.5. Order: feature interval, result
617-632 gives -0.85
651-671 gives 7.48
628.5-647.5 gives 0.68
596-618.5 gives 0.97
